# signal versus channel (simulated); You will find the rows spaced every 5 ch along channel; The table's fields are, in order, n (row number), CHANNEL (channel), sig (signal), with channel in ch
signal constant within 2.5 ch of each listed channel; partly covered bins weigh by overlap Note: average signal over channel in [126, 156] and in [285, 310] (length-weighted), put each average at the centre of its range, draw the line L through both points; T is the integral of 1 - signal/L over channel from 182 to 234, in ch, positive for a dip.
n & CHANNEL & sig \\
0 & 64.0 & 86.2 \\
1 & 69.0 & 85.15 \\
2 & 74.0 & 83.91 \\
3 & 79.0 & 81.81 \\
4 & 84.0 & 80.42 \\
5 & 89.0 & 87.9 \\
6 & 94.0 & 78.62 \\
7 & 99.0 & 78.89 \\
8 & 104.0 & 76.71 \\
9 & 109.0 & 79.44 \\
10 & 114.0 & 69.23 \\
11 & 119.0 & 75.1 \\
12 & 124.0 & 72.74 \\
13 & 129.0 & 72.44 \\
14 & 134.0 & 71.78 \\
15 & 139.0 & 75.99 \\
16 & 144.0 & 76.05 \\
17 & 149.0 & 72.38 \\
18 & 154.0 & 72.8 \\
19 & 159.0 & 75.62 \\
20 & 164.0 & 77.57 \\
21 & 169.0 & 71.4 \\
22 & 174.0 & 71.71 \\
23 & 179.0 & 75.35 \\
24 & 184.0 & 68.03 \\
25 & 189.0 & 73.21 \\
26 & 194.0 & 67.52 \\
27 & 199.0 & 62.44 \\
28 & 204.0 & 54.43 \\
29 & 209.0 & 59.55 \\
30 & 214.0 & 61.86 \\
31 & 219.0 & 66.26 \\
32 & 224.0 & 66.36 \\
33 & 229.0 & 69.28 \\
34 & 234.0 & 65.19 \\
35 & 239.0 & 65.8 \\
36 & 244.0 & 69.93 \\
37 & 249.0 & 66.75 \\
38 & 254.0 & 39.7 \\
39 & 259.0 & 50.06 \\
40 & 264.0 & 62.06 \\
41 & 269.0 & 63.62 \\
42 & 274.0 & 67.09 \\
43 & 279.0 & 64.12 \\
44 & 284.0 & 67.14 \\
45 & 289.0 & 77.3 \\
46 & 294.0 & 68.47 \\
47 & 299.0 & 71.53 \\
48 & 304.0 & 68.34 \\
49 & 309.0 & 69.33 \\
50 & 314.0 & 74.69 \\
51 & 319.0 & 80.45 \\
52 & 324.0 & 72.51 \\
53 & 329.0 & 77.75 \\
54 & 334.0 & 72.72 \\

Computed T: 5.4 ch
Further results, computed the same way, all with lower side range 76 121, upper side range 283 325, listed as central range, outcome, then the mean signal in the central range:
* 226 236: 1.0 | 67.3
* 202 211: 2.2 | 57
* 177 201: 2.1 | 69.3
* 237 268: 6.2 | 59.2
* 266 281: 1.7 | 64.9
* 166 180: 0.7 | 72.7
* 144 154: 0.5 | 73.4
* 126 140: 0.8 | 73.1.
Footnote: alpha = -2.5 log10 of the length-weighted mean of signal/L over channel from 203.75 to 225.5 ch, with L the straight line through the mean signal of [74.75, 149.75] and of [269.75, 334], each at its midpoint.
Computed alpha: 0.19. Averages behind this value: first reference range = 76.9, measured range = 62.2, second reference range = 71.4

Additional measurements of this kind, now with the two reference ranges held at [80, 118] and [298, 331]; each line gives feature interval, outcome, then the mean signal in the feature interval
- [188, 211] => 0.210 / 62.9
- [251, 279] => 0.287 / 57.4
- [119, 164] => 0.053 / 74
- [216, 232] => 0.132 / 67.1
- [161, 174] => 0.044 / 74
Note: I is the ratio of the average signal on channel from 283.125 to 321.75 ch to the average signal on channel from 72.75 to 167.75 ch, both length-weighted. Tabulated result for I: 0.9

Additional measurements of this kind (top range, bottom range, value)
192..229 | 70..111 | 0.78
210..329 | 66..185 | 0.87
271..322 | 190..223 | 1.13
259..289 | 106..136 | 0.88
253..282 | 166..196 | 0.82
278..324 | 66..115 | 0.89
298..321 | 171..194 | 1.02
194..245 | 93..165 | 0.86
